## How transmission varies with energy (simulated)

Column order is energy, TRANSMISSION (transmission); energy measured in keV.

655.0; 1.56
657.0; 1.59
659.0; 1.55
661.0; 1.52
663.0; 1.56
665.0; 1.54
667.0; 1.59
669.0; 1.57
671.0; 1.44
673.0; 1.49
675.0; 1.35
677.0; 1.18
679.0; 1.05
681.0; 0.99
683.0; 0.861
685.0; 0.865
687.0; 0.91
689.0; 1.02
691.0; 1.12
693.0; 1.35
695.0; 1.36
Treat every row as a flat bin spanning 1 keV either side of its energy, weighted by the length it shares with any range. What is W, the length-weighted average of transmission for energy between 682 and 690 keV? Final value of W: 0.914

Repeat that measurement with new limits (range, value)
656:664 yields 1.56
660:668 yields 1.55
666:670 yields 1.58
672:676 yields 1.42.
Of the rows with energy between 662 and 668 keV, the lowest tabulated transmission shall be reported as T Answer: 1.54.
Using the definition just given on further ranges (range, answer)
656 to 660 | 1.55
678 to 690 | 0.861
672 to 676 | 1.35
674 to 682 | 0.99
